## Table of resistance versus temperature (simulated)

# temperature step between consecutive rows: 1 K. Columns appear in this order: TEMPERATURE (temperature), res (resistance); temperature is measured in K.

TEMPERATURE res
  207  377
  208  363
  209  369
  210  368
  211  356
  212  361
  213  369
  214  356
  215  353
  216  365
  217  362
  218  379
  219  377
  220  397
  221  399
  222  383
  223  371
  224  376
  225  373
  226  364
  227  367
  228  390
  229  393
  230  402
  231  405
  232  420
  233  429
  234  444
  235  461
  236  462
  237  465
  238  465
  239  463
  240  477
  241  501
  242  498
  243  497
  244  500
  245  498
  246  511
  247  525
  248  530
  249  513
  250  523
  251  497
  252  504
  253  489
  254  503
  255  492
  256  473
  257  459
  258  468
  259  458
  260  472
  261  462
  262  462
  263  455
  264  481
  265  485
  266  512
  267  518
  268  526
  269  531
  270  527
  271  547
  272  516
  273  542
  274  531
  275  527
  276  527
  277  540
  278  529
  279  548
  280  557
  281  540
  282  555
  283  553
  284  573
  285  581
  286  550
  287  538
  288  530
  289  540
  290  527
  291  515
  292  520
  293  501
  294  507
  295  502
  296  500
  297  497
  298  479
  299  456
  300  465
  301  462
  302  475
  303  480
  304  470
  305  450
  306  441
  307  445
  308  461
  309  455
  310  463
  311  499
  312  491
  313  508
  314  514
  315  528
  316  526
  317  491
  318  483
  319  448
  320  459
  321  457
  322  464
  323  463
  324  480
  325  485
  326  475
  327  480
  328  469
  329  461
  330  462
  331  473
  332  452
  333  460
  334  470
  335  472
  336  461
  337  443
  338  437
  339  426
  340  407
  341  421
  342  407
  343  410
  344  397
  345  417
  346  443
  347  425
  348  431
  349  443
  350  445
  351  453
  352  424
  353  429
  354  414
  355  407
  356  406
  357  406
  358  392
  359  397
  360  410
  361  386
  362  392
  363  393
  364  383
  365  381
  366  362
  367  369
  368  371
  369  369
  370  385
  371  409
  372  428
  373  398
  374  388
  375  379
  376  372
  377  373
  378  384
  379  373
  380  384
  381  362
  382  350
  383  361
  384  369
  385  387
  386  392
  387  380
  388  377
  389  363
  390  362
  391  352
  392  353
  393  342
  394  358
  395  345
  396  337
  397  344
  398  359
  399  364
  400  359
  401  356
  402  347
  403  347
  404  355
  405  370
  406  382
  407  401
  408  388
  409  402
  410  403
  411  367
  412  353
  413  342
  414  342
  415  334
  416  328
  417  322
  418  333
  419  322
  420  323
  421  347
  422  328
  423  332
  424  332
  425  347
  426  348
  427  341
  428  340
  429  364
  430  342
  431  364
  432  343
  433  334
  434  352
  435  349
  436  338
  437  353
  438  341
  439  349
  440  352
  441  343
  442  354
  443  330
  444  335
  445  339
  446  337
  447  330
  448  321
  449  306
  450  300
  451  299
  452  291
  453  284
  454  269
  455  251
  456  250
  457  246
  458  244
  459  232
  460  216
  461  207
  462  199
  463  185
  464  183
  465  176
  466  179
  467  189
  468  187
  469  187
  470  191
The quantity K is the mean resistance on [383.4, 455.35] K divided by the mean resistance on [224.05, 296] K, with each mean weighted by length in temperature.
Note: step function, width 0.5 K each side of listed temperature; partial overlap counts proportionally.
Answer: 0.70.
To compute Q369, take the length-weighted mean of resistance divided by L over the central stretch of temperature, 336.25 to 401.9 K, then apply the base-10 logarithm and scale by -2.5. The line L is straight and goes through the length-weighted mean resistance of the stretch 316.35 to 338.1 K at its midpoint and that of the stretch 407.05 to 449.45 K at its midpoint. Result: 0.07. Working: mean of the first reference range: 467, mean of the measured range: 390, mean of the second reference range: 345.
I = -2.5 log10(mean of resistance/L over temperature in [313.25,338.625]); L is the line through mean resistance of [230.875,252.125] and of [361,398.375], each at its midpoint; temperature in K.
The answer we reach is -0.140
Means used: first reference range 482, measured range 473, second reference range 373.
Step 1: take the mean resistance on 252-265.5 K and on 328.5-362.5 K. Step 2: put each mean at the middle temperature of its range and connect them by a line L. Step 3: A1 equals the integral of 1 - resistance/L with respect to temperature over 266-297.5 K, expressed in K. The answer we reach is -4.7 K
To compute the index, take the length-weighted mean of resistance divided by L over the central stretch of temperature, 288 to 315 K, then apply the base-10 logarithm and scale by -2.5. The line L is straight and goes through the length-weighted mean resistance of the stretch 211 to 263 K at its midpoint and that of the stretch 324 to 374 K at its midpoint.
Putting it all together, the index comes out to -0.134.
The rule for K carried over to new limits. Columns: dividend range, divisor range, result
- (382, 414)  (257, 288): 0.70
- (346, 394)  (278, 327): 0.78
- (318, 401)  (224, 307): 0.83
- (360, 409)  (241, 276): 0.74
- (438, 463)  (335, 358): 0.68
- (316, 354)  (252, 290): 0.87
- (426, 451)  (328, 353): 0.77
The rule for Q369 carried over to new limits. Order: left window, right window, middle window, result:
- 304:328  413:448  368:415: 0.05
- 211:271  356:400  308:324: -0.18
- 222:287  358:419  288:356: -0.09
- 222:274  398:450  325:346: -0.09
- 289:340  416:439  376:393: 0.07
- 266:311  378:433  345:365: 0.02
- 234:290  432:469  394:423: -0.07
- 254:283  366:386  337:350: -0.01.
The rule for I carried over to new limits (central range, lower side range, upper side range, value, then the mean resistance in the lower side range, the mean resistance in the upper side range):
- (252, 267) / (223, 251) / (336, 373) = -0.080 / 453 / 409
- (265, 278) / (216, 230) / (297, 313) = -0.215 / 380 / 468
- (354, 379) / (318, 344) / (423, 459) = 0.058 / 453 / 322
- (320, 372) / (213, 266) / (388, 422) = -0.107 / 445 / 355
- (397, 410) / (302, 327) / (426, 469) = -0.053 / 477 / 291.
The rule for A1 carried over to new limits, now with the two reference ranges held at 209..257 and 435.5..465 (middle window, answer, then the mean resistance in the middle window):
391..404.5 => -1.2 K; 351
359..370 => -1.2 K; 382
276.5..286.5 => -3.8 K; 553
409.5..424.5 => -1.5 K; 341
